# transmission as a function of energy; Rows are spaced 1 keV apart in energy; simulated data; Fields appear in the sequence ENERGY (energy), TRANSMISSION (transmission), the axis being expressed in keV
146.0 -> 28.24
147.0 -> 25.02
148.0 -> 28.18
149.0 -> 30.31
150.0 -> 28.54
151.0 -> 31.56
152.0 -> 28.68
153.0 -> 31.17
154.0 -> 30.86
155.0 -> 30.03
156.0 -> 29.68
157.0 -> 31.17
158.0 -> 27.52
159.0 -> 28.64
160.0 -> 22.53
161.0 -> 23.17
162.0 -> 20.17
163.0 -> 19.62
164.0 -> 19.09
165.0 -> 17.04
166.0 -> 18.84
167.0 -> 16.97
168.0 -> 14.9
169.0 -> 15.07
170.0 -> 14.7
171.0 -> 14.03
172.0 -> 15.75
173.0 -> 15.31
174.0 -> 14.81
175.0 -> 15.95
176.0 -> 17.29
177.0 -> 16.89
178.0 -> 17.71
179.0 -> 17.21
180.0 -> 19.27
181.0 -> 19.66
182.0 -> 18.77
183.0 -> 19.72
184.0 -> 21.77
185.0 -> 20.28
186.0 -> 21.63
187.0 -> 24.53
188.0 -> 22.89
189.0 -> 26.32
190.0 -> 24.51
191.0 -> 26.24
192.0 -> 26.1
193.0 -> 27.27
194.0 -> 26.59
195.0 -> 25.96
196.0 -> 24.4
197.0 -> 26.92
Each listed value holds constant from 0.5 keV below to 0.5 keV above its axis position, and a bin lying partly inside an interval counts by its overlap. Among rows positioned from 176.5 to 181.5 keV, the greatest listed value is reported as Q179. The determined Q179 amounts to 19.66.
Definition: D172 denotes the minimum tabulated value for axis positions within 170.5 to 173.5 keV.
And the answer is 14.03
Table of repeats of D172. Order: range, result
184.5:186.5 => 20.28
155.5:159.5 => 27.52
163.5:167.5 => 16.97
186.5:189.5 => 22.89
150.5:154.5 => 28.68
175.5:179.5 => 16.89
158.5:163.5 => 19.62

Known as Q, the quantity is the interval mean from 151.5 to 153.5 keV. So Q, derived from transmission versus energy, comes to 29.9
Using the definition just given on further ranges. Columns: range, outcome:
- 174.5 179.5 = 17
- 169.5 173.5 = 14.9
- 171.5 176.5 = 15.8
